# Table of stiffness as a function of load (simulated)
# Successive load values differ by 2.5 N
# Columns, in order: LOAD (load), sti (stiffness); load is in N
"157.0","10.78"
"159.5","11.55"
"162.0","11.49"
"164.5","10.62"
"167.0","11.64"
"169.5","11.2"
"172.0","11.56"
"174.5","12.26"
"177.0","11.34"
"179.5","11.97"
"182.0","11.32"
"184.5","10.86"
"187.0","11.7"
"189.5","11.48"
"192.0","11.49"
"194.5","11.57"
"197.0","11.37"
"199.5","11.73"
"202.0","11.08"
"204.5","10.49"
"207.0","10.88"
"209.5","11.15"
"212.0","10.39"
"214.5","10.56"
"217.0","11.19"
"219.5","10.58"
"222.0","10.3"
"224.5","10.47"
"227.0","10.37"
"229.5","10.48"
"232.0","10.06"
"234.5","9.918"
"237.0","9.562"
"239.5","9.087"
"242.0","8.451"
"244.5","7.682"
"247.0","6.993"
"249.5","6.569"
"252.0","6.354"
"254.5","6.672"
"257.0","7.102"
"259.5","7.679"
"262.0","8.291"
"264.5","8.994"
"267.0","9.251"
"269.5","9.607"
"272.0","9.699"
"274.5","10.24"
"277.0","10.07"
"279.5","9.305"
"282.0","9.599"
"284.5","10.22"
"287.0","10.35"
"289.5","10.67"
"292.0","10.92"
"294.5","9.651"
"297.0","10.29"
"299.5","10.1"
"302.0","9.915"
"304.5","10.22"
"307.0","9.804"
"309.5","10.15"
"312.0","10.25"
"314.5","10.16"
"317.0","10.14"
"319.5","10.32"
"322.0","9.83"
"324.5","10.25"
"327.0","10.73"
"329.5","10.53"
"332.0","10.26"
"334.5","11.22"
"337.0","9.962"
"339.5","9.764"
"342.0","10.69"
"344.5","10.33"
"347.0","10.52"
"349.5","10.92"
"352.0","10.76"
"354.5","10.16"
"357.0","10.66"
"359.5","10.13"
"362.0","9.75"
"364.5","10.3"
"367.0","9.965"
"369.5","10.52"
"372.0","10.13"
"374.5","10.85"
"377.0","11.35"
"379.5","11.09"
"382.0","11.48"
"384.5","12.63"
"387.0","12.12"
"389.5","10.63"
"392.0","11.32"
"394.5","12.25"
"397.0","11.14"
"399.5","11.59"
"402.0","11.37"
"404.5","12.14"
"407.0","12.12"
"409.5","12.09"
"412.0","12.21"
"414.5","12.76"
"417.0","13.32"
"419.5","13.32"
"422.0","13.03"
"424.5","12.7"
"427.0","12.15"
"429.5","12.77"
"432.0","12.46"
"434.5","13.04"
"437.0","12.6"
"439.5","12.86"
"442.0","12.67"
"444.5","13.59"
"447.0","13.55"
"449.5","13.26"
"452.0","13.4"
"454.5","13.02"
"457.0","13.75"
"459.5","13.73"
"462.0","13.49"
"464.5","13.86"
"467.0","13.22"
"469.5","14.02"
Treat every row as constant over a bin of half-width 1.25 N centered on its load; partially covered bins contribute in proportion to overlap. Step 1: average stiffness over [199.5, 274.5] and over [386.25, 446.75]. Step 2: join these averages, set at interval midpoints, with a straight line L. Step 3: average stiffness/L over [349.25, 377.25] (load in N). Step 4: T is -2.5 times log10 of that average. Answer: 0.11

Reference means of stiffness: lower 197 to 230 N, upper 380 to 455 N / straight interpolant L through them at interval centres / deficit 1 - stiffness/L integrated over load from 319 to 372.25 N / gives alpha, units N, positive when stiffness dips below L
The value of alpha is 6.71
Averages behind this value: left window 10.8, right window 12.4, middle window 10.4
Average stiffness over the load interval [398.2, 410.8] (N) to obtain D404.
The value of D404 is 11.9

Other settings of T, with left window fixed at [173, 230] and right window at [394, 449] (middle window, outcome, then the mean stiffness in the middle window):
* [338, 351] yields 0.15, 10.4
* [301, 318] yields 0.17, 10.1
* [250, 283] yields 0.32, 8.63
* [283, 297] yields 0.13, 10.3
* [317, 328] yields 0.16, 10.3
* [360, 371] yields 0.20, 10.1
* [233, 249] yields 0.31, 8.54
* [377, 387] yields 0.05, 11.7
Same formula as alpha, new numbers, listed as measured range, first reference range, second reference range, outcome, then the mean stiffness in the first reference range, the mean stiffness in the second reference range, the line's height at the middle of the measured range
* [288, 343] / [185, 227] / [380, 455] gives 6.93 N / 11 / 12.4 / 11.7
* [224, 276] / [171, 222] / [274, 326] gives 9.44 N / 11.2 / 10.1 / 10.7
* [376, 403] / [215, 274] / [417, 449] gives 1.03 N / 8.97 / 12.9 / 12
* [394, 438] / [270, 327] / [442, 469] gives 0.80 N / 10.1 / 13.5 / 12.6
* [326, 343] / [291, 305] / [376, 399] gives 0.46 N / 10.2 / 11.6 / 10.7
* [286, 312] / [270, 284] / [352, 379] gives -0.67 N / 9.8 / 10.4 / 9.95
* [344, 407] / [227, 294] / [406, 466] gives 3.45 N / 9.03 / 13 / 11.6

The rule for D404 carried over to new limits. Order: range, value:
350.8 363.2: 10.3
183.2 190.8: 11.3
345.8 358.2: 10.6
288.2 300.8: 10.3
